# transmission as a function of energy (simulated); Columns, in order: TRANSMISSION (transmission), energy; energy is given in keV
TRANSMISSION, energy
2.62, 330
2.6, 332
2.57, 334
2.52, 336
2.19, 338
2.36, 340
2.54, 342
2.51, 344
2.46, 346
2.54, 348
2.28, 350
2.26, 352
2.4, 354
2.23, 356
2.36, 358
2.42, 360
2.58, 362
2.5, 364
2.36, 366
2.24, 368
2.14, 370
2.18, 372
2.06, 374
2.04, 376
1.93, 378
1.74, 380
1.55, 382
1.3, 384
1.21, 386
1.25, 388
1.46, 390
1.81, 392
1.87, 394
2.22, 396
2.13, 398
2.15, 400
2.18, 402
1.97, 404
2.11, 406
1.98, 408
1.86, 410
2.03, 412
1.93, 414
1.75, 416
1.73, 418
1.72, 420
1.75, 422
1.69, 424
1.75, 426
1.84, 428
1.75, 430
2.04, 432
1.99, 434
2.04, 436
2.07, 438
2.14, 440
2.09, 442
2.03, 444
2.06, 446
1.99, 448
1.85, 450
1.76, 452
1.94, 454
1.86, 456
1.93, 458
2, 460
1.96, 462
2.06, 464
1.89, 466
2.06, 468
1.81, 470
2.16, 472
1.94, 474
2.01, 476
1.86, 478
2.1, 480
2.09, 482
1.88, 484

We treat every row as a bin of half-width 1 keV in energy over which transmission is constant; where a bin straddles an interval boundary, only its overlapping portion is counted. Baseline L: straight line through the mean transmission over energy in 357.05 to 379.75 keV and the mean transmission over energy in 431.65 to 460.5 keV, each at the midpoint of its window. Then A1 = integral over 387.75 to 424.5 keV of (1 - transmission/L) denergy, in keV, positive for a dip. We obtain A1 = 3.9 keV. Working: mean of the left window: 2.24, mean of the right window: 1.98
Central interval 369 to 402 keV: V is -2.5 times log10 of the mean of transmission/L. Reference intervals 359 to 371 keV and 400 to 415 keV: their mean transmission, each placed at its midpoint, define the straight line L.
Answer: 0.20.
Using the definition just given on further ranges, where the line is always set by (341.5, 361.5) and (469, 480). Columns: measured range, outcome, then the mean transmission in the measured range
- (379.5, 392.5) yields 0.49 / 1.45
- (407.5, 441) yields 0.14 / 1.88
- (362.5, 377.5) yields 0.06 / 2.22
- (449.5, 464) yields 0.06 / 1.91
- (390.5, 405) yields 0.11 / 2.03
